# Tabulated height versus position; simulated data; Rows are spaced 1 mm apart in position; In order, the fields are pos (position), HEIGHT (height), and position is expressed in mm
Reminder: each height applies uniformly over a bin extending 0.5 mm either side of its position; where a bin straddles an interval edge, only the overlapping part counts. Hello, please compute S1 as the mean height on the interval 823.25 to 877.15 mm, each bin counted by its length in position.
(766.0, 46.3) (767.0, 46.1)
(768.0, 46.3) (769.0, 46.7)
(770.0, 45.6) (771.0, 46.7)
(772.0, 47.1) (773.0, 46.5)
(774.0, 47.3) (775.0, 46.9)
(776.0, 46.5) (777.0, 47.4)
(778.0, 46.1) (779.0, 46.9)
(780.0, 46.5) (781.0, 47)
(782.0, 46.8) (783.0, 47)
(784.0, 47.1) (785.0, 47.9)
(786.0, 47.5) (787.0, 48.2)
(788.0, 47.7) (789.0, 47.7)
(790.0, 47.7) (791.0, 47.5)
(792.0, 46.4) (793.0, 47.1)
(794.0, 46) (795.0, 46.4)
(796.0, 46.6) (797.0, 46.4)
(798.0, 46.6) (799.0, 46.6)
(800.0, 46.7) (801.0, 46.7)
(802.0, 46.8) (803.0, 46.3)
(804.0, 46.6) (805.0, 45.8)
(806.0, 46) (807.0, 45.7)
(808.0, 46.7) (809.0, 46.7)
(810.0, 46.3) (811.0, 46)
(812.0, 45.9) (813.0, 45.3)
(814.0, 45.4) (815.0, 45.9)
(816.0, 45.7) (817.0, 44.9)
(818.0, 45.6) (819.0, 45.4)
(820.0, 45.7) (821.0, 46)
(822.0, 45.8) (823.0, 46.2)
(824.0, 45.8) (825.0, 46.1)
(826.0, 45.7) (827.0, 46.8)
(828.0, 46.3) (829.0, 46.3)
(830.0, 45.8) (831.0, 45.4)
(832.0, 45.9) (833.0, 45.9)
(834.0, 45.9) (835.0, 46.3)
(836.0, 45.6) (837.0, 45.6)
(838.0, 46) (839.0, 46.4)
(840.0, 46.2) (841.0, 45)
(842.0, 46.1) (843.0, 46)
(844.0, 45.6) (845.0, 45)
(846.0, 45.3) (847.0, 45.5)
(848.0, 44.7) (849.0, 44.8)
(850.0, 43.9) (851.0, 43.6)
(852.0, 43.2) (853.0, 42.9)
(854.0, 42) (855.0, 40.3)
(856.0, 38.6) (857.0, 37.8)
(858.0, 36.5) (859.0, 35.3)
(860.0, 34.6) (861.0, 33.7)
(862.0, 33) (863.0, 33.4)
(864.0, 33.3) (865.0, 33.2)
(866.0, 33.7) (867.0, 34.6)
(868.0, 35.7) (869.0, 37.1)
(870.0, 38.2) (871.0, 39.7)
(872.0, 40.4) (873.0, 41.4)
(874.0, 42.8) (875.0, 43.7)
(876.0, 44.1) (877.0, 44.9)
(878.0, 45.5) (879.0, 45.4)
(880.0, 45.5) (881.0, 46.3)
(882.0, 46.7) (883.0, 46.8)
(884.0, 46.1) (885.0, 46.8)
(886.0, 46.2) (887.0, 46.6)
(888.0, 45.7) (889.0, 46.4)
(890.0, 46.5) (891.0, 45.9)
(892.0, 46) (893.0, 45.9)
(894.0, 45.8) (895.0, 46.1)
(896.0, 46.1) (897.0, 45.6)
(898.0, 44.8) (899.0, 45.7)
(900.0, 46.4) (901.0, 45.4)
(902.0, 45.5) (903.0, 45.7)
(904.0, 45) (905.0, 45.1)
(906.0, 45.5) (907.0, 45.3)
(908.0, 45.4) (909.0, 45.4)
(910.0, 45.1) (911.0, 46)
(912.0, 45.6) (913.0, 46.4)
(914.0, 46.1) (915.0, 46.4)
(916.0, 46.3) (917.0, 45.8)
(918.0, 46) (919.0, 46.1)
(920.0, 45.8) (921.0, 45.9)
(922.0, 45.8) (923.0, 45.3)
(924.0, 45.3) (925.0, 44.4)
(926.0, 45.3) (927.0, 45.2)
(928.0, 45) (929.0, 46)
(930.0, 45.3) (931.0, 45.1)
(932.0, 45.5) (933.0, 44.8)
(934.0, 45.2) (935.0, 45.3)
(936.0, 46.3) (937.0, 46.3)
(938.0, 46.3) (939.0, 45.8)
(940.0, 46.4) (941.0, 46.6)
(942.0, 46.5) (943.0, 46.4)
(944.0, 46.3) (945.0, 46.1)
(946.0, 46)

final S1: 42.1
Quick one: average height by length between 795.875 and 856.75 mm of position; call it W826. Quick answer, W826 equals 45.5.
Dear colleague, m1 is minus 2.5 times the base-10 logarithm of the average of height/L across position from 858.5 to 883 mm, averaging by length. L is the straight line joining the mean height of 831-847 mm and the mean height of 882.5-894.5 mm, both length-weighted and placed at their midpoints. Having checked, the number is 0.17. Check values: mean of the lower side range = 45.8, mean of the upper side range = 46.2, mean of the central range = 39.4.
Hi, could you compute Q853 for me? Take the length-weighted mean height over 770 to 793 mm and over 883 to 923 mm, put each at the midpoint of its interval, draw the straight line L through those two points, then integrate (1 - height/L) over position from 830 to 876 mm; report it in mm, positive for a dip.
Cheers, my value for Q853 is 4.9 mm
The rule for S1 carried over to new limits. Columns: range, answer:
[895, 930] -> 45.6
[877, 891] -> 46.1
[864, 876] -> 38.3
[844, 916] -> 43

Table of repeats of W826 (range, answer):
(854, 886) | 40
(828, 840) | 45.9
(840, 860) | 42.6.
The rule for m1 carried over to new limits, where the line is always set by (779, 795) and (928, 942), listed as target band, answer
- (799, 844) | 0.02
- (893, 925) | 0.01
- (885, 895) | 0.00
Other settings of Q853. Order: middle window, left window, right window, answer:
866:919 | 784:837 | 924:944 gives 1.50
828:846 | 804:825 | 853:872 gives -1.91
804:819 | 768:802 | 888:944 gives 0.26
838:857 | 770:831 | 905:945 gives 0.88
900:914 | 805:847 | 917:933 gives -0.01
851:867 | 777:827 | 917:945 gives 3.20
